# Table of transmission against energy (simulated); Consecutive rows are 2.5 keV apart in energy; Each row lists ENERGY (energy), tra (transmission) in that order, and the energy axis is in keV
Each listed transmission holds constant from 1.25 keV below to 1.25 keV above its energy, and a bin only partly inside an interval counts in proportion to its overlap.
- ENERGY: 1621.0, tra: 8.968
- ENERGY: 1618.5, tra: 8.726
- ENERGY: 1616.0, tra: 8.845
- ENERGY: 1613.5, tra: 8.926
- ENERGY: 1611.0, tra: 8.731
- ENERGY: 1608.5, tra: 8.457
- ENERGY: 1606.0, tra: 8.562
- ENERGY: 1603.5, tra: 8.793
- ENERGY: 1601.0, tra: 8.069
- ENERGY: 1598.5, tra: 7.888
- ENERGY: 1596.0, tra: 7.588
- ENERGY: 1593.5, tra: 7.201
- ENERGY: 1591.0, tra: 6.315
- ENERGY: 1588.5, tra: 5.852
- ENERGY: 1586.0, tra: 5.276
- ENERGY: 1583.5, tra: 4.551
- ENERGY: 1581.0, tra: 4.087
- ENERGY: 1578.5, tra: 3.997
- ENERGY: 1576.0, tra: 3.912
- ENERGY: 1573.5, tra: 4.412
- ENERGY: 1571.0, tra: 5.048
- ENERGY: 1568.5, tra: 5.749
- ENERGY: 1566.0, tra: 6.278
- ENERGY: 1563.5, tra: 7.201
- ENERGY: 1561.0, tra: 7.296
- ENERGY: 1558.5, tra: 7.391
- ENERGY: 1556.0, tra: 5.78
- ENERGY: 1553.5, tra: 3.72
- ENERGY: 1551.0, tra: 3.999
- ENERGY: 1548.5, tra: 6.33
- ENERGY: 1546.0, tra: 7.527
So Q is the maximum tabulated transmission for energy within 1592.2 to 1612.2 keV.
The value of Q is 8.793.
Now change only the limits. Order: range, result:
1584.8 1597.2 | 7.588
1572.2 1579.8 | 4.412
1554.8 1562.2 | 7.391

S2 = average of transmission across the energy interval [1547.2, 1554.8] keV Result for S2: 4.71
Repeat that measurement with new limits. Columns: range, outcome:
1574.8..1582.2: 4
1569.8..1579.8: 4.34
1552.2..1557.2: 4.73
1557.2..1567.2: 7.04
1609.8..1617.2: 8.83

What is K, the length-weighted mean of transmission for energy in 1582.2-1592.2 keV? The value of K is 5.49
